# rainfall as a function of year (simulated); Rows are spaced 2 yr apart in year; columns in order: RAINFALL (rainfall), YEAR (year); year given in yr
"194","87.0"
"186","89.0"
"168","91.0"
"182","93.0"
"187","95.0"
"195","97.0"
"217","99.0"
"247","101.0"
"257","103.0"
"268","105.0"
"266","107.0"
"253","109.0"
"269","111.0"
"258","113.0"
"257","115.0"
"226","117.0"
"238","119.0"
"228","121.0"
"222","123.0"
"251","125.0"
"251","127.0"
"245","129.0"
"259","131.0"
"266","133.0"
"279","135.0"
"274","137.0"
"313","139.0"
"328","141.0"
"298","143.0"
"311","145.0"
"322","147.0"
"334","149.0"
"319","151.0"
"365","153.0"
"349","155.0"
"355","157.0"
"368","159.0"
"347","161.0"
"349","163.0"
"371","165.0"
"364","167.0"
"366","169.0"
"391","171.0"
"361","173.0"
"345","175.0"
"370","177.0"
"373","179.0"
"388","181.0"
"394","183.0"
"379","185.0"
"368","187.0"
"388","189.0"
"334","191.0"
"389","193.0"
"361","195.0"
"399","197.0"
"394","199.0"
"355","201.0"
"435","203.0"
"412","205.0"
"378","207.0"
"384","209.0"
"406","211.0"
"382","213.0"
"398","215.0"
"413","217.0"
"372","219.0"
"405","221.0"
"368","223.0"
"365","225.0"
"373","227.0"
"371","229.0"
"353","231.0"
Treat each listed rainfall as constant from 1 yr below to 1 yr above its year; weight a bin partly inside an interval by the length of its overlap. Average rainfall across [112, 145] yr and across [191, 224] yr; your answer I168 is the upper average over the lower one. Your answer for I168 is 1.48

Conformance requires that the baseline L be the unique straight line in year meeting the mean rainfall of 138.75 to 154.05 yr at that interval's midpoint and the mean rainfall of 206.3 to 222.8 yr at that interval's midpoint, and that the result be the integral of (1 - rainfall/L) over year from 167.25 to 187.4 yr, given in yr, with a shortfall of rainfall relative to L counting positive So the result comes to -1.1 yr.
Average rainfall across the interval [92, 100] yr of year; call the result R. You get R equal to 195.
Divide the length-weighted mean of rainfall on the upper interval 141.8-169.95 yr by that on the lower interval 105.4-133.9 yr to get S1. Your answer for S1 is 1.38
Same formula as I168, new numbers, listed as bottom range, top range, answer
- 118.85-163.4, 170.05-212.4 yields 1.27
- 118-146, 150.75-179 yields 1.34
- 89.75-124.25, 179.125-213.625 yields 1.66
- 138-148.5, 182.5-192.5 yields 1.18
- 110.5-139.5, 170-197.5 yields 1.47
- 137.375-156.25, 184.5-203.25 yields 1.16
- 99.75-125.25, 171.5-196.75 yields 1.50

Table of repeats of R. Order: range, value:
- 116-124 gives 228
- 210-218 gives 400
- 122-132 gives 246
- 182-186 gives 386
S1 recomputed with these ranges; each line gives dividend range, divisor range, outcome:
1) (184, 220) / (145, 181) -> 1.09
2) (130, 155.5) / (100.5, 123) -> 1.23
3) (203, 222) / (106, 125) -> 1.61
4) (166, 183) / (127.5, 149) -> 1.28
